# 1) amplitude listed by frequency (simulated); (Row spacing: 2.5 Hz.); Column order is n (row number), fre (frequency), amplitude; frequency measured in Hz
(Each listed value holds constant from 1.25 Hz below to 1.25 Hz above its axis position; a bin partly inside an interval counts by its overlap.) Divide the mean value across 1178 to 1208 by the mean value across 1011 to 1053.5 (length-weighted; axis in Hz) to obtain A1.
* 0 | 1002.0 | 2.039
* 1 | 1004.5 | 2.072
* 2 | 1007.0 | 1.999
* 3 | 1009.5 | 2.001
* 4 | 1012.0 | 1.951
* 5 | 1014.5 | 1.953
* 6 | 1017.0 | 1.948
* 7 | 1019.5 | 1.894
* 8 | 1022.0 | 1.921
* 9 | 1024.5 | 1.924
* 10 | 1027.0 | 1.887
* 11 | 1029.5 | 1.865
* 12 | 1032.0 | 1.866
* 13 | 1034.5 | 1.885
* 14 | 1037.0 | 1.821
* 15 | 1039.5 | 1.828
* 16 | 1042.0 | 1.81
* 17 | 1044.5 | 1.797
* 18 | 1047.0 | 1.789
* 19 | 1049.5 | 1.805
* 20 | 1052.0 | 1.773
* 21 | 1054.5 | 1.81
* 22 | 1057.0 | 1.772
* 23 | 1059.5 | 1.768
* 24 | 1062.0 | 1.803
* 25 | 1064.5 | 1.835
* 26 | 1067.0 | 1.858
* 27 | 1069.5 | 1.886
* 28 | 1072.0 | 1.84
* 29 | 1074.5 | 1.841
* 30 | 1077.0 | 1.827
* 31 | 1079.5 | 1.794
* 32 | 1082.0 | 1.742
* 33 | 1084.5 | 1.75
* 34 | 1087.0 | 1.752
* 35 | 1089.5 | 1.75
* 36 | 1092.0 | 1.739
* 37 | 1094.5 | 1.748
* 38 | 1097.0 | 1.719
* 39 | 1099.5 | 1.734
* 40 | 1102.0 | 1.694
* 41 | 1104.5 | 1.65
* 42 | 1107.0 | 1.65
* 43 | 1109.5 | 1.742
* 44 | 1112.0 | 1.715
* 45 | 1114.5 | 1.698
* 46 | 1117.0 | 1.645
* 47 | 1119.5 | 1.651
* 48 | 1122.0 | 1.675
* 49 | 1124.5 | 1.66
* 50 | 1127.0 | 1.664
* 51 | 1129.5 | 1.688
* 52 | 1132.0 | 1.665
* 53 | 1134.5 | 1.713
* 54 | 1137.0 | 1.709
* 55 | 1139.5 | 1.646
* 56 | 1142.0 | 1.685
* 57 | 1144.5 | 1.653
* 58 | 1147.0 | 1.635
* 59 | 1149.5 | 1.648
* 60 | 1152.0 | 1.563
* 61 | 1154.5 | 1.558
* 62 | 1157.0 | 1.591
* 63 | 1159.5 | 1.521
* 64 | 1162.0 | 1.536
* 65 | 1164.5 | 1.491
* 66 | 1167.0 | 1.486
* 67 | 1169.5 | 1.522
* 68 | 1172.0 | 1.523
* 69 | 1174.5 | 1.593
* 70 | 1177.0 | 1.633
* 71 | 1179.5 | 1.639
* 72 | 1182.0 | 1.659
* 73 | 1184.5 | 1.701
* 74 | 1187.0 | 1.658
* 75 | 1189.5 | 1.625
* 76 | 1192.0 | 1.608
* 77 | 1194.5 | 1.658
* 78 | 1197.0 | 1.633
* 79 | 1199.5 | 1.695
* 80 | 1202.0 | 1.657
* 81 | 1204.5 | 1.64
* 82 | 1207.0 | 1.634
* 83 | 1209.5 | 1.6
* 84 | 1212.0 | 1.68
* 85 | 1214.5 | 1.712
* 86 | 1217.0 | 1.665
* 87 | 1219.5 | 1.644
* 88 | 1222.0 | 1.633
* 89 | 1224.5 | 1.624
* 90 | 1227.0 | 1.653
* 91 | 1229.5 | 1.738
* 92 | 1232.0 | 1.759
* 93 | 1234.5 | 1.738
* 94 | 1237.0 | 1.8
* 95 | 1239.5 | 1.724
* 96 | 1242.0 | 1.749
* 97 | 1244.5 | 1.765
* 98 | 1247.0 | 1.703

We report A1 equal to 0.9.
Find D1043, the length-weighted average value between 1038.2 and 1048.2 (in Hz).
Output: 1.81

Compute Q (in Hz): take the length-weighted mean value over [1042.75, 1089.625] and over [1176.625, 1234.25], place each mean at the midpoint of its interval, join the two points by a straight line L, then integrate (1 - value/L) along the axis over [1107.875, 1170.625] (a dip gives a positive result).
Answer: 3.5 Hz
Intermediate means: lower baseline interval 1.8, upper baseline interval 1.66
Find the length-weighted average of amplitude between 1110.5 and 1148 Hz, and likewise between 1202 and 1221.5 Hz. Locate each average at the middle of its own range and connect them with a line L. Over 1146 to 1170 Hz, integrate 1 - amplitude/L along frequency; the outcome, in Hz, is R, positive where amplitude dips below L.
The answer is 1.6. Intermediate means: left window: 1.67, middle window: 1.56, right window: 1.65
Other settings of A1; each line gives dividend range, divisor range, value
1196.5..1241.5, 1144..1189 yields 1.06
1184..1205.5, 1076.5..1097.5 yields 0.94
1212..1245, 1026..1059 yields 0.94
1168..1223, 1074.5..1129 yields 0.95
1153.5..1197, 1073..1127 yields 0.92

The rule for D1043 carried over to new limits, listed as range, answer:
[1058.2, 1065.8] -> 1.8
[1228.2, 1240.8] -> 1.75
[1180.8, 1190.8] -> 1.66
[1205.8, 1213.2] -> 1.64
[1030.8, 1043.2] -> 1.84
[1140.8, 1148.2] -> 1.66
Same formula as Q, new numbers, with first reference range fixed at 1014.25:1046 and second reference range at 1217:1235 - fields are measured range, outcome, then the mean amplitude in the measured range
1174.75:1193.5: 0.9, 1.64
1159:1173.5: 1.9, 1.51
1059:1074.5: 0.0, 1.84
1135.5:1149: 0.7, 1.67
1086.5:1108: 1.1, 1.71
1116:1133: 1.1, 1.66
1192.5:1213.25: 0.7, 1.65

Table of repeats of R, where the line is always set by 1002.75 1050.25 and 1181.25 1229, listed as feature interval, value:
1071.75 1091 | 0.4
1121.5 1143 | 0.9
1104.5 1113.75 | 0.5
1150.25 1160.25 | 0.9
